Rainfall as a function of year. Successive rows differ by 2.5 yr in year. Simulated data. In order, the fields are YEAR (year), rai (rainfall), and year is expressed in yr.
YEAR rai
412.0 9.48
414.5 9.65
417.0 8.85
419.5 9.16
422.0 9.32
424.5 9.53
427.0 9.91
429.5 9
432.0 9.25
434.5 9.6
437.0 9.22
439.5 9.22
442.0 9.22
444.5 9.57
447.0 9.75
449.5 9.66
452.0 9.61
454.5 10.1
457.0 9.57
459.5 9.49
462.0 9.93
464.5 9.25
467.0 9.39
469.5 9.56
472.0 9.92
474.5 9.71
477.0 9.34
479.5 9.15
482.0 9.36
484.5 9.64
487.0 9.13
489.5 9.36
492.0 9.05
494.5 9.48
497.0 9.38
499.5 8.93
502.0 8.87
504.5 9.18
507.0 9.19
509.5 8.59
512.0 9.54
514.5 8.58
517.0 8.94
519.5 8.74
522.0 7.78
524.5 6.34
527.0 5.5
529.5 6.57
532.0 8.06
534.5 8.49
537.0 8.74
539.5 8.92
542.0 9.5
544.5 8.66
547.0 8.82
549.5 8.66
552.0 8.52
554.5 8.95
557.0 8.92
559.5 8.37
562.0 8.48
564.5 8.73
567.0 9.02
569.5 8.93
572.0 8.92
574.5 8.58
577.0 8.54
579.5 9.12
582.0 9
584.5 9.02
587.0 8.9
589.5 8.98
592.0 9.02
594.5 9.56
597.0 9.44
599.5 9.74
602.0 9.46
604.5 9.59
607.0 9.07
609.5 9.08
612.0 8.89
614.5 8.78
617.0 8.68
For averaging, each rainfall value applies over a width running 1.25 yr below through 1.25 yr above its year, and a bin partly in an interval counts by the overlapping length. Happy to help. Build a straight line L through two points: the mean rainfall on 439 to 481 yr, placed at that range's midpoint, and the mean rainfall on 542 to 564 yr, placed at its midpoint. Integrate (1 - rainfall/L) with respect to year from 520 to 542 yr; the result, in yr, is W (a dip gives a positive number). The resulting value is 2.99 yr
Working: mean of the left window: 9.56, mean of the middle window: 7.7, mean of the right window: 8.72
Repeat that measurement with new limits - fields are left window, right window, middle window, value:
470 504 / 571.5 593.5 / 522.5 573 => 4.0 yr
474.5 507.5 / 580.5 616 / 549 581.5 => 1.6 yr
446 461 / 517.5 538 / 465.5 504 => -2.4 yr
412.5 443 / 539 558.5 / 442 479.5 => -1.6 yr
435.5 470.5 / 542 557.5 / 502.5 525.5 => 1.3 yr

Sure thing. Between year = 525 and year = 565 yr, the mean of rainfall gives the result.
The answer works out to 8.32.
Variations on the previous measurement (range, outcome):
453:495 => 9.5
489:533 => 8.44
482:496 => 9.34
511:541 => 8.02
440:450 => 9.52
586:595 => 9.08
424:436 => 9.45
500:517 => 8.99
